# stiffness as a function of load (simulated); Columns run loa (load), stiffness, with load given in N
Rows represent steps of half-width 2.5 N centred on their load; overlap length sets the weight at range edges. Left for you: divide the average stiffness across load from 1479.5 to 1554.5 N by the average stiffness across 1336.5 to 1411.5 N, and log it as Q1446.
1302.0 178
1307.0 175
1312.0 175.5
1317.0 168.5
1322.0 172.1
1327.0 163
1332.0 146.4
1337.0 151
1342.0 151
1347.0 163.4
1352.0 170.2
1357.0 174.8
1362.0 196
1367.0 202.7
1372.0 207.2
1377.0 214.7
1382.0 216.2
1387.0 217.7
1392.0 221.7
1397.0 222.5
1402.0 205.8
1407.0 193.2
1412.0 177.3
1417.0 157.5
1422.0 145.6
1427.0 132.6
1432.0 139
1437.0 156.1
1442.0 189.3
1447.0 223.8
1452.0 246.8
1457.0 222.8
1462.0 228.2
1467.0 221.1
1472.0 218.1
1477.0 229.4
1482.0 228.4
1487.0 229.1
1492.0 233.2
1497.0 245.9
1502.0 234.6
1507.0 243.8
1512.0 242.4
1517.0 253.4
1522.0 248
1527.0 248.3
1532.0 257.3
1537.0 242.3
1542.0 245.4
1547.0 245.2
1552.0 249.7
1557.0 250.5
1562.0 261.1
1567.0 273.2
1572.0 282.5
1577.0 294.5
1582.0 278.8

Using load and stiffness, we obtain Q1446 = 1.25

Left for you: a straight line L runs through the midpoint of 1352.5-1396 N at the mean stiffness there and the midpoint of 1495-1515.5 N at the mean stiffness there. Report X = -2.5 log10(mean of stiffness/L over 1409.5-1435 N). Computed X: 0.41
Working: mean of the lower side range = 205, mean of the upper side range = 242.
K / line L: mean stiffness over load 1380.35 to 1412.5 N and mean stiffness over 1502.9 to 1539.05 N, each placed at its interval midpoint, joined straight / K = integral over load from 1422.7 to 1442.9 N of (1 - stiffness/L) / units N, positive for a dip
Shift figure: 6.4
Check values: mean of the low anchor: 209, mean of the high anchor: 247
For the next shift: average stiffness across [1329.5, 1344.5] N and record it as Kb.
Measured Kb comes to 149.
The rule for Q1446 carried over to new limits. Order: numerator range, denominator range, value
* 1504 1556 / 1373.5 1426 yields 1.27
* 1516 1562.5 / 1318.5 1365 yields 1.51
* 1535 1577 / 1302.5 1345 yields 1.58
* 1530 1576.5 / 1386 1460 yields 1.36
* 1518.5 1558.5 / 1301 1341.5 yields 1.51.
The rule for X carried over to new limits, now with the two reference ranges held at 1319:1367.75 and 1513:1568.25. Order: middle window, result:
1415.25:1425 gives 0.31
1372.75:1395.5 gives -0.17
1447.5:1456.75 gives -0.11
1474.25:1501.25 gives -0.02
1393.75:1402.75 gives -0.13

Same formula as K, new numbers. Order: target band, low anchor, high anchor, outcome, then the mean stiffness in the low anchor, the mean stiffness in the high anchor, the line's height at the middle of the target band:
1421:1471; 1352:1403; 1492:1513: 7.3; 206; 241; 225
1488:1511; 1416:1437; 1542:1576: -3.4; 144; 261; 208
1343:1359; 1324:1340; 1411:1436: -1.5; 154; 149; 153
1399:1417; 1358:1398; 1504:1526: 2.5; 211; 247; 218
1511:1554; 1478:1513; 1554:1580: 1.1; 236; 272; 255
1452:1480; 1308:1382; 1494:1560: -0.4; 177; 247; 223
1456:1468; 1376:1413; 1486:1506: 0.2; 210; 237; 228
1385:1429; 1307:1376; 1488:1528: 3.0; 173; 243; 201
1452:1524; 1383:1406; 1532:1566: 0.7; 215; 251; 237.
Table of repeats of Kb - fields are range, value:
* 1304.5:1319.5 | 173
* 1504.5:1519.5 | 247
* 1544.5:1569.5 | 256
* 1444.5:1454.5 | 235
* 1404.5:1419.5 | 176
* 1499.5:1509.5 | 239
